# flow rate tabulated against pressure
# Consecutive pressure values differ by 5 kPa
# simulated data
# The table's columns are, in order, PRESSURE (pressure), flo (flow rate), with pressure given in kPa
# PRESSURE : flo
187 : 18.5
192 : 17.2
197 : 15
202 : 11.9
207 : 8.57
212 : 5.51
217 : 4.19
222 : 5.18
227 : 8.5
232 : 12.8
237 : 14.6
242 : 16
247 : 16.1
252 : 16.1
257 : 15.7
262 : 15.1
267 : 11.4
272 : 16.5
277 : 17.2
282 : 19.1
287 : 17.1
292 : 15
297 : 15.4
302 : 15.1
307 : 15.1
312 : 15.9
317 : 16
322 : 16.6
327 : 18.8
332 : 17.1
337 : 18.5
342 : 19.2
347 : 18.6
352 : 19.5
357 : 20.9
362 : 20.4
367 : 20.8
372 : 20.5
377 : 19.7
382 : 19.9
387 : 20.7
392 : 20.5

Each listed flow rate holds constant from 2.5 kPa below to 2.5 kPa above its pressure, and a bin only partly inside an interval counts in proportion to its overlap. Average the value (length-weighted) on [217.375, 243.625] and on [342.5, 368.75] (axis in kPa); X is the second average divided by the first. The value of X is 1.87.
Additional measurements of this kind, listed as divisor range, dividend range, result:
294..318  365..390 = 1.31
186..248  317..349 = 1.55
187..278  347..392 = 1.59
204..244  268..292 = 1.80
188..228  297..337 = 1.66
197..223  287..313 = 1.94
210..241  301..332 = 1.84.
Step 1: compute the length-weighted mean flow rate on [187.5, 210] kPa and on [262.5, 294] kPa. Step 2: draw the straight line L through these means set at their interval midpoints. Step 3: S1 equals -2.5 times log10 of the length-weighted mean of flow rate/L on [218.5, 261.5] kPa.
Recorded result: 0.15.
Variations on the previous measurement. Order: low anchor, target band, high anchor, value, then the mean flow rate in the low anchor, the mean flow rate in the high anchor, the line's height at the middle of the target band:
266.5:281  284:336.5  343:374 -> 0.09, 16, 20.1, 17.7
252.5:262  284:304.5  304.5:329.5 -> 0.03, 15.6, 16.5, 16.2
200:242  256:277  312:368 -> -0.16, 9.29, 18.6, 12.8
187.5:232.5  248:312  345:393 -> -0.09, 10.1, 20.2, 14.5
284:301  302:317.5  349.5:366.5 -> 0.10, 15.9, 20.3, 17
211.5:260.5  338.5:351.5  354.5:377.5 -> 0.01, 11.8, 20.5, 19.1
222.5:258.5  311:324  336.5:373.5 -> 0.11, 13.7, 19.9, 17.8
